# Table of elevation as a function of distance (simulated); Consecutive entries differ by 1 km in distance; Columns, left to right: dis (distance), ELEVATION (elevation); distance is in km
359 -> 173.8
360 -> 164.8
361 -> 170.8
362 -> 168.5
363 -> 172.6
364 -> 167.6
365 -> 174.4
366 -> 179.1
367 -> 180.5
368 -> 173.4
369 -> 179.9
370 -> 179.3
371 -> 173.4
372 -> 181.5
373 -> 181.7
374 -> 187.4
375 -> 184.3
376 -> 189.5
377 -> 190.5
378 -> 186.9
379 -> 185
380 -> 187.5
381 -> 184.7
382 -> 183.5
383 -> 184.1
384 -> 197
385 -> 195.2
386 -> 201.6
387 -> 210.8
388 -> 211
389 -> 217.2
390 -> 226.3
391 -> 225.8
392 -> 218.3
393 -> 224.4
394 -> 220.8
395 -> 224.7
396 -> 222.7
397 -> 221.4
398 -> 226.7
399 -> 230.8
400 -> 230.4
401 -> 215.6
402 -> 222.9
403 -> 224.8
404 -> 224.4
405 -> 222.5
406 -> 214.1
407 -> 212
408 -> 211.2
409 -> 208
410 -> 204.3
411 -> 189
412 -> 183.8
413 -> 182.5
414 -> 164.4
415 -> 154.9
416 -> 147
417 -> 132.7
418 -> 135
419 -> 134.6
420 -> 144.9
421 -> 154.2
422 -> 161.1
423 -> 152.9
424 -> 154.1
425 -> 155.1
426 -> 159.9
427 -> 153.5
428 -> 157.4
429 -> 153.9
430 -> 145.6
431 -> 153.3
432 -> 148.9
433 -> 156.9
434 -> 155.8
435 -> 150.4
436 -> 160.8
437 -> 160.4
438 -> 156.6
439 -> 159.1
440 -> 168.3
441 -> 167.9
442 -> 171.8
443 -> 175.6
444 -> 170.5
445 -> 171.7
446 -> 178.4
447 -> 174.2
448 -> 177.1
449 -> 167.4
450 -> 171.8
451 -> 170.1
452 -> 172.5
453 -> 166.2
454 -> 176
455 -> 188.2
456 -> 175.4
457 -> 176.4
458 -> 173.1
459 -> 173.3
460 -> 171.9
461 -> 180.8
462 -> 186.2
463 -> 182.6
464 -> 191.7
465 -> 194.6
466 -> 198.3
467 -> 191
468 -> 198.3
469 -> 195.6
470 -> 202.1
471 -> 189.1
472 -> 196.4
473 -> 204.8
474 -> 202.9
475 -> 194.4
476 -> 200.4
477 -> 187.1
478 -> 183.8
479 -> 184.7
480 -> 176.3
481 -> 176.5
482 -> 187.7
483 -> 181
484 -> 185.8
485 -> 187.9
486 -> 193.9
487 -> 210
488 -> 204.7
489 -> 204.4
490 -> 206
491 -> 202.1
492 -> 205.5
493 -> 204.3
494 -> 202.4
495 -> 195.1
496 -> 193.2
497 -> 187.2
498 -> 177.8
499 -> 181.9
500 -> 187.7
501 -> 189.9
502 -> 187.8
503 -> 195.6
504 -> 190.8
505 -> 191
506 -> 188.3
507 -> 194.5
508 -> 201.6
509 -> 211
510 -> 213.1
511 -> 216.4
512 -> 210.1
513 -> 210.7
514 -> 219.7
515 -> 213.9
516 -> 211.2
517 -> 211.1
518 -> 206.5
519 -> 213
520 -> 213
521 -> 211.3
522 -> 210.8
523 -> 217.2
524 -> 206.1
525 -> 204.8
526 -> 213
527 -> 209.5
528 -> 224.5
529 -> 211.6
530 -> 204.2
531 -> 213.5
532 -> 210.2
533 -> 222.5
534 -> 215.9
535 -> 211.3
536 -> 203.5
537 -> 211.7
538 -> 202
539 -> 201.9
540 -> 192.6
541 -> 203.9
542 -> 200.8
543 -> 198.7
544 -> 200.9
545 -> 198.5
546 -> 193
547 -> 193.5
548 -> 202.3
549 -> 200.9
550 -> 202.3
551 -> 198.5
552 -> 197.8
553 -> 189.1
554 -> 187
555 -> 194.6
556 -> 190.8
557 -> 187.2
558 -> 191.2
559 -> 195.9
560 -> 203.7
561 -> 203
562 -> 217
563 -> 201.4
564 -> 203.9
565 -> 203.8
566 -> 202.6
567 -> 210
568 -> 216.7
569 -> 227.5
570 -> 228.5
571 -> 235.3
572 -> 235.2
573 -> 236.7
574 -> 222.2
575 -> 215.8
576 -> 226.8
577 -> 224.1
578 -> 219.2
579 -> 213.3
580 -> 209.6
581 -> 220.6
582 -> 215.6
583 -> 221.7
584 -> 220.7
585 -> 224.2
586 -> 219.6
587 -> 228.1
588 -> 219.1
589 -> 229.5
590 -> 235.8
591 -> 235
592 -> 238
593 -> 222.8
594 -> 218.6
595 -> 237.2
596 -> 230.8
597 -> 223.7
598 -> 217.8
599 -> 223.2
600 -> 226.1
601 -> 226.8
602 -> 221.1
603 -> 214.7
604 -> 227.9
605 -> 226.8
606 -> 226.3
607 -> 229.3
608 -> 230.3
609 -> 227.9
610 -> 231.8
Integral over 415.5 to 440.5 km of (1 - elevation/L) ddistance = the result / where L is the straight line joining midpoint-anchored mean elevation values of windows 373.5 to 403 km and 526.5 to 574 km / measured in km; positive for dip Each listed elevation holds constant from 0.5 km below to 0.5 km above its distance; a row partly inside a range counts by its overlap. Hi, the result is 6.6 km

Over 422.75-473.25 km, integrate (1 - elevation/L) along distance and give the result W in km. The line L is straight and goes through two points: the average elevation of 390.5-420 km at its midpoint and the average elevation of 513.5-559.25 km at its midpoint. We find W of 7.38 km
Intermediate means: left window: 200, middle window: 172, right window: 205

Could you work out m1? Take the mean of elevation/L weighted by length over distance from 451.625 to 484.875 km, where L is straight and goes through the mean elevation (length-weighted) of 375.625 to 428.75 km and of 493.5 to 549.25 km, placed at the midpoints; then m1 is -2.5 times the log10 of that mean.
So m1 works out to 0.07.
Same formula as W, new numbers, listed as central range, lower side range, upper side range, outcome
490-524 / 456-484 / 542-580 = -1.09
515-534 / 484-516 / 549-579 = -0.84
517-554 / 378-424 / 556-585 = 0.84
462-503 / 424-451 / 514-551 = -2.15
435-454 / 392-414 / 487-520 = 3.65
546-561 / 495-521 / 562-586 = 1.25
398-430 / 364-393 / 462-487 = 1.86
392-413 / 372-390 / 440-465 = -3.10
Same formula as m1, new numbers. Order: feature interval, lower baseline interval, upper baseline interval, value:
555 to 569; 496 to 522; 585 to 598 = 0.08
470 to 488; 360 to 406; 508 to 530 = 0.09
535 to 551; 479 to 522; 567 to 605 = 0.06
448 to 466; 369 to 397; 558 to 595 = 0.16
